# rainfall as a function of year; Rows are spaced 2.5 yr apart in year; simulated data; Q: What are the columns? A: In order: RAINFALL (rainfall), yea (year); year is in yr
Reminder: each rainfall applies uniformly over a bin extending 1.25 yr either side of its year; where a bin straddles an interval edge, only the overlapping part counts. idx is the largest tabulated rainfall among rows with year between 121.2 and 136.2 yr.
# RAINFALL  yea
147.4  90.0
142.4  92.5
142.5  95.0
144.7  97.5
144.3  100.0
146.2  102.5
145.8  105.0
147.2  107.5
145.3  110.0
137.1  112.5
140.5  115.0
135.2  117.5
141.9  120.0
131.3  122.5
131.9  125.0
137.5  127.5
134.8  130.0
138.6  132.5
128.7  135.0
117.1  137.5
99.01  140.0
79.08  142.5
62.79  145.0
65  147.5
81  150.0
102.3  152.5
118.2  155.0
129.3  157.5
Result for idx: 138.6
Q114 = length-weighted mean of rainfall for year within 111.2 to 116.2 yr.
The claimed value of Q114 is 139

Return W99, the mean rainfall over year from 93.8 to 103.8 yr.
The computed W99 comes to 144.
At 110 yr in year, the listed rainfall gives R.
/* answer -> 145.3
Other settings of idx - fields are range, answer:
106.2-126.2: 147.2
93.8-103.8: 146.2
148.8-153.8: 102.3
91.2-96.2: 142.5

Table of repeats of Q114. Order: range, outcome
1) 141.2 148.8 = 69.2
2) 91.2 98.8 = 143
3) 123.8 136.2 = 134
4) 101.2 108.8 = 146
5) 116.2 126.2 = 135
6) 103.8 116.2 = 143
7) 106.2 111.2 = 146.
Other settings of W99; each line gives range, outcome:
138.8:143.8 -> 88.7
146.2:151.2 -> 72.8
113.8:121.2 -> 139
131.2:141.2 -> 121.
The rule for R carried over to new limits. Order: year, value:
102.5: 146.2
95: 142.5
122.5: 131.3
